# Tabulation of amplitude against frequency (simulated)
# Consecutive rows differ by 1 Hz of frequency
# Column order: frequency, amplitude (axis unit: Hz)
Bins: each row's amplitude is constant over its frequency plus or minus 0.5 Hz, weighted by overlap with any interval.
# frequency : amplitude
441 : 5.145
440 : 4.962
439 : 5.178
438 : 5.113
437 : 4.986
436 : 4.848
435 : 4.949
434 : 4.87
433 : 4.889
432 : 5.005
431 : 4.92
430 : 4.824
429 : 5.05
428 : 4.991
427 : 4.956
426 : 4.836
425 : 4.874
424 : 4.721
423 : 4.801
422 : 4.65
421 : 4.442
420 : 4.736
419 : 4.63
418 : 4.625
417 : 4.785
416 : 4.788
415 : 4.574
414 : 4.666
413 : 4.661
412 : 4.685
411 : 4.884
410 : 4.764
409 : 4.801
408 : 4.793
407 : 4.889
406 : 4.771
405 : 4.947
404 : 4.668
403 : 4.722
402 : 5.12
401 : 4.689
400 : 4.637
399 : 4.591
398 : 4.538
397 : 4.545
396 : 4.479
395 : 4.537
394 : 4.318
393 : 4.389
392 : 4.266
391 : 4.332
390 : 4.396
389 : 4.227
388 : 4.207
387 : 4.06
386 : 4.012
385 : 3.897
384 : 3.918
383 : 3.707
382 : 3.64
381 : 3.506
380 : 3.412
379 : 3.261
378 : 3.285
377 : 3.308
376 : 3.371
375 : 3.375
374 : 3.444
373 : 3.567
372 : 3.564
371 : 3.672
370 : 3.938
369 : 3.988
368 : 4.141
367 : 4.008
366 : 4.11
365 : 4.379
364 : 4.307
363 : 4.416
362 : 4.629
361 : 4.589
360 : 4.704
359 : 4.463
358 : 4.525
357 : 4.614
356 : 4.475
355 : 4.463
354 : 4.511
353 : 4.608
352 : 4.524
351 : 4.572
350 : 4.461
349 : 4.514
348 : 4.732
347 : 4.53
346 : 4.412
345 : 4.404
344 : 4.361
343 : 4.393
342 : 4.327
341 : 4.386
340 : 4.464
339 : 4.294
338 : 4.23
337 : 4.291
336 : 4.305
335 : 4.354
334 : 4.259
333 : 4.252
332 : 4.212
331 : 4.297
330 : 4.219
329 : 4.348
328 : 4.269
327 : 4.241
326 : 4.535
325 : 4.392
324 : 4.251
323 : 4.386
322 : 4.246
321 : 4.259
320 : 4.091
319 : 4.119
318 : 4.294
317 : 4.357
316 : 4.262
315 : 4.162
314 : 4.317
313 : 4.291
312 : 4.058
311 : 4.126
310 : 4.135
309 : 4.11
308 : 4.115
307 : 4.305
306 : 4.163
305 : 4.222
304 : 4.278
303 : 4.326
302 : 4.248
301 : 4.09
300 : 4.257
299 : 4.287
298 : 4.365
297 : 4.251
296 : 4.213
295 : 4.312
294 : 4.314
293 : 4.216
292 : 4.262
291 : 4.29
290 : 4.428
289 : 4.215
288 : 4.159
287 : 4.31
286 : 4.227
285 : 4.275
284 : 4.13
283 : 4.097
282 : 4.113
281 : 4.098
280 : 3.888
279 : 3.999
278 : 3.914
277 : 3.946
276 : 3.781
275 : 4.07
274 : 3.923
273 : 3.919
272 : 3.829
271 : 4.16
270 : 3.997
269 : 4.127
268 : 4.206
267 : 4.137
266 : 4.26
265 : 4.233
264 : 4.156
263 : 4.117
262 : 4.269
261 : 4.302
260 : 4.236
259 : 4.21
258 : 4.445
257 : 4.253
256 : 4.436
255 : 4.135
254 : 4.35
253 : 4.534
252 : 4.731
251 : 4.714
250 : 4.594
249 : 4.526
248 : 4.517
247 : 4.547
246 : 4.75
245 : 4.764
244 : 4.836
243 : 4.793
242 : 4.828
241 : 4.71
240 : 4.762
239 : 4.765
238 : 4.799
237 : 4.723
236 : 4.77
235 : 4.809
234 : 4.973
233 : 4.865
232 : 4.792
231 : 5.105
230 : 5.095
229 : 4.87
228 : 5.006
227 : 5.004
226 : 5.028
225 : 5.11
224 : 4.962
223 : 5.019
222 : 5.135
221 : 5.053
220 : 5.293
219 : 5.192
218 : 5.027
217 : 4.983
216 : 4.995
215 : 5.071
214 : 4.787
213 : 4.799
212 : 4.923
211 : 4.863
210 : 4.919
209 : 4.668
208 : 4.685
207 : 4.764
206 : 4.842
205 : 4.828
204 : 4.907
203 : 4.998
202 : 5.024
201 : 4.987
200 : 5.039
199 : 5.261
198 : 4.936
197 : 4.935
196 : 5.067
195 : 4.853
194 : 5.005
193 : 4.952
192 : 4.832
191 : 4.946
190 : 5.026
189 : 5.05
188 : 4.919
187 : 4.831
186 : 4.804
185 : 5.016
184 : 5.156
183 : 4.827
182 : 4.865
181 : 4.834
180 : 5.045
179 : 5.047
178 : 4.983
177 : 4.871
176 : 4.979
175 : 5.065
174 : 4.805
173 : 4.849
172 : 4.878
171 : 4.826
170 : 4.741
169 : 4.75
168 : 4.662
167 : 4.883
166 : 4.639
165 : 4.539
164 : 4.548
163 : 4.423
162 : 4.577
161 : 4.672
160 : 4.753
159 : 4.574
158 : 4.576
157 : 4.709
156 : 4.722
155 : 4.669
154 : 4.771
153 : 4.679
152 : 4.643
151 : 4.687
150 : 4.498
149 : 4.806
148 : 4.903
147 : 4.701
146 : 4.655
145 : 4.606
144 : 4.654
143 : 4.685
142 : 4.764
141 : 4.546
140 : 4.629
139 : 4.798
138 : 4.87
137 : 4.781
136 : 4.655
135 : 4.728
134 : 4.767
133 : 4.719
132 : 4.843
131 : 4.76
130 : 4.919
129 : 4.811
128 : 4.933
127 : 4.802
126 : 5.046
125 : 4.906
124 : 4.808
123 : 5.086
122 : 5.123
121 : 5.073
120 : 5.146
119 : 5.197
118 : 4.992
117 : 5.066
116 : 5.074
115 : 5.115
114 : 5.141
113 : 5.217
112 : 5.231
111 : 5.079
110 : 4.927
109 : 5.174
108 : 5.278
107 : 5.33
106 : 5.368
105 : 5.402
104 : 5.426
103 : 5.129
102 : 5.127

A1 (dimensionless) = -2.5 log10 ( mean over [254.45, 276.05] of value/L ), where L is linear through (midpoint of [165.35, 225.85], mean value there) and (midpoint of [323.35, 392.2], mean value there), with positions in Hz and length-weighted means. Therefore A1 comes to 0.11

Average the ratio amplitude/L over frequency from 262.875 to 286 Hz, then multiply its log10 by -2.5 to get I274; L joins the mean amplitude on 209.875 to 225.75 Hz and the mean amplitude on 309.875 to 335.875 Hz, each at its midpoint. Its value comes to 0.136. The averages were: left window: 5.01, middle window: 4.06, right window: 4.26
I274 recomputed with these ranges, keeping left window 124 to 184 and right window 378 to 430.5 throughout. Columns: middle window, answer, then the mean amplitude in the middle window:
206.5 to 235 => -0.06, 4.96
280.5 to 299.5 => 0.09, 4.24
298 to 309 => 0.09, 4.23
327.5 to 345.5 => 0.06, 4.31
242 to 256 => 0.01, 4.6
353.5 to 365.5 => 0.01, 4.51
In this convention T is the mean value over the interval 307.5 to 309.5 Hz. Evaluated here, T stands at 4.11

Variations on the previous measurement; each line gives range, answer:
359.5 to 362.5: 4.64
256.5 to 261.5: 4.29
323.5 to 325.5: 4.32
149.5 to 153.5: 4.63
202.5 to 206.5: 4.89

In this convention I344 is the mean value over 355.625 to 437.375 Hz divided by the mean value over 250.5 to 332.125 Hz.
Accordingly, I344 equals 1.0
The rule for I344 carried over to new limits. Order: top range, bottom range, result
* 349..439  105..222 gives 0.91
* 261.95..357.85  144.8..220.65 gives 0.88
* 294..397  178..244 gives 0.85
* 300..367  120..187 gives 0.91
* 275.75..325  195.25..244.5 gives 0.85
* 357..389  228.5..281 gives 0.89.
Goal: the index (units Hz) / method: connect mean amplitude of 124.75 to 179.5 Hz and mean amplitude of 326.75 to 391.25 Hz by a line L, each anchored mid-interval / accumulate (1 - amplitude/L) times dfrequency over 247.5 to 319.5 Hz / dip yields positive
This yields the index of 2.6 Hz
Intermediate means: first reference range 4.75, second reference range 4.16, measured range 4.22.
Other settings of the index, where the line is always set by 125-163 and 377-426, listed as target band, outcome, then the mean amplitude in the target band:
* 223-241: -1.1 Hz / 4.91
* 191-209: -1.0 Hz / 4.93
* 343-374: 1.0 Hz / 4.33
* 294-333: 2.4 Hz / 4.25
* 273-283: 1.3 Hz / 3.97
